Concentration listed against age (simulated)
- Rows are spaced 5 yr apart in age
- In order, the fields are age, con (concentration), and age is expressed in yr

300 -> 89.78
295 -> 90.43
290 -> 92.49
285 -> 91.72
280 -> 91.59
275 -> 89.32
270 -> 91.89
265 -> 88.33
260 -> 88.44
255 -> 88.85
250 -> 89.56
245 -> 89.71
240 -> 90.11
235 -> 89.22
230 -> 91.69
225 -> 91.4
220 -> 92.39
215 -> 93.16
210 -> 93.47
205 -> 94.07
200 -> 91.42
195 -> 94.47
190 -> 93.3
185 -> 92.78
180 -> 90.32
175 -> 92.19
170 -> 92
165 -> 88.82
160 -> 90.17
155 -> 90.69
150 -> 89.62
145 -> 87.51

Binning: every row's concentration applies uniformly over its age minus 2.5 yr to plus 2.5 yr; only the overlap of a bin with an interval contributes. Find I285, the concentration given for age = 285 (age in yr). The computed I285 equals 91.72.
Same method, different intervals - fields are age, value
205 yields 94.07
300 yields 89.78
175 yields 92.19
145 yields 87.51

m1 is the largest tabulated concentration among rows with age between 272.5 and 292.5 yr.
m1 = 92.49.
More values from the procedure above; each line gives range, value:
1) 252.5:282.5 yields 91.89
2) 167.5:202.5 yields 94.47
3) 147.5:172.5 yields 92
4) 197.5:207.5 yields 94.07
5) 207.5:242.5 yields 93.47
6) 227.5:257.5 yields 91.69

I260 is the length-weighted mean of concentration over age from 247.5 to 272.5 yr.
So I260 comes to 89.4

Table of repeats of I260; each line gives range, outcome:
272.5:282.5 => 90.5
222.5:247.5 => 90.4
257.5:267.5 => 88.4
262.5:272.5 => 90.1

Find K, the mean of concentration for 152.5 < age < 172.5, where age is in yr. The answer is 90.4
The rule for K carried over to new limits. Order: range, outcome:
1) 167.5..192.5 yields 92.1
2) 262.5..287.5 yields 90.6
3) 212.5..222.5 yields 92.8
